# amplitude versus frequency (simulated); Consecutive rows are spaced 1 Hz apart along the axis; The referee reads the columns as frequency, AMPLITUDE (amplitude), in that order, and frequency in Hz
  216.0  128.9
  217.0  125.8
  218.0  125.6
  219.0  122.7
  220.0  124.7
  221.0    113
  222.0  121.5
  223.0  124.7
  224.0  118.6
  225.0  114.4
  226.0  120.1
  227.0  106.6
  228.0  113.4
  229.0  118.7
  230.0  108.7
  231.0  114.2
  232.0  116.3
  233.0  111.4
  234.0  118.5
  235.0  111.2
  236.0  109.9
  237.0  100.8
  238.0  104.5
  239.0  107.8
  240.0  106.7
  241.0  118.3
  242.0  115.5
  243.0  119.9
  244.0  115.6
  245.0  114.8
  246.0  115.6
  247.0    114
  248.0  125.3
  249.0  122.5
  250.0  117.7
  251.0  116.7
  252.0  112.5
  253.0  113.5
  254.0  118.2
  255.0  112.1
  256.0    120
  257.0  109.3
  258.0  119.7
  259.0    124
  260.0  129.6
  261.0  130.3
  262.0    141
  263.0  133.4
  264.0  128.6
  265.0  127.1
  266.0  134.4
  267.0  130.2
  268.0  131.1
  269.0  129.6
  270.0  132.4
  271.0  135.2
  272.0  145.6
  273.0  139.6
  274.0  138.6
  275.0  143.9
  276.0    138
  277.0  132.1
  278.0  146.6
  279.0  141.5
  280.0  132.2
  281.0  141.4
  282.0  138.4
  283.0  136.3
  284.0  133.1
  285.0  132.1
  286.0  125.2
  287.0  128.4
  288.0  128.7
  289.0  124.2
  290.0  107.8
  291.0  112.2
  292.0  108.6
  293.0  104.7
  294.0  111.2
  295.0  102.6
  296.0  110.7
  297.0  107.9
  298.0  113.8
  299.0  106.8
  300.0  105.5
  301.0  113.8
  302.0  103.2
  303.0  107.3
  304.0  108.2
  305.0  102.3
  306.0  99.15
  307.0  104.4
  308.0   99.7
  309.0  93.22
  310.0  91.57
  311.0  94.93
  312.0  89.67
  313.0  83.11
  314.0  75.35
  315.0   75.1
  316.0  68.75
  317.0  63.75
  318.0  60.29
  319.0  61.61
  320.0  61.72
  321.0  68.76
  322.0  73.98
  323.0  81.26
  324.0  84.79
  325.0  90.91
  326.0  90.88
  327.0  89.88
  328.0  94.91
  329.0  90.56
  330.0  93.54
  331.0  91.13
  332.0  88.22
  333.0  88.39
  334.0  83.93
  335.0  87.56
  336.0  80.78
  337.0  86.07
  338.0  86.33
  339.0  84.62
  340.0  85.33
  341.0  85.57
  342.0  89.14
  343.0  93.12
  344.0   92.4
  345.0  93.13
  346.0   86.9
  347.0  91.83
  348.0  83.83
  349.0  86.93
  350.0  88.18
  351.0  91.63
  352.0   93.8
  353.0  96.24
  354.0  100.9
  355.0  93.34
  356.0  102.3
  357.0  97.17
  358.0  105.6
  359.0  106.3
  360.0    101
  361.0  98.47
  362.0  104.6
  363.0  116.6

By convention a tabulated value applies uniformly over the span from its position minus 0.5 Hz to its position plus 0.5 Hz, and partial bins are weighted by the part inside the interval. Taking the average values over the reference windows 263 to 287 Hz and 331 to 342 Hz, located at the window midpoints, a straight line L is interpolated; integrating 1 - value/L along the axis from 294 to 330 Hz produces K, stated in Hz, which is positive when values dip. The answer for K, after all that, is 5.1 Hz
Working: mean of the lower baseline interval 135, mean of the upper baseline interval 86.1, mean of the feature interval 90.9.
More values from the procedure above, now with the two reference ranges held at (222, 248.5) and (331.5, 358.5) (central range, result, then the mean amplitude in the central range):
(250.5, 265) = -1.72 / 122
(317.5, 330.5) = 2.01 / 80.2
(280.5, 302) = -3.40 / 118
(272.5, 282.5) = -3.25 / 139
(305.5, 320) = 2.29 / 82.2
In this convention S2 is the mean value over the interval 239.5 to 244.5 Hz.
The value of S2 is 115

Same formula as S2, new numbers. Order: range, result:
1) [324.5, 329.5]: 91.4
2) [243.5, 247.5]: 115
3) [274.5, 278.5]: 140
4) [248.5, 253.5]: 117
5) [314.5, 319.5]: 65.9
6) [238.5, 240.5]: 107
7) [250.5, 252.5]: 115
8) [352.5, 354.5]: 98.6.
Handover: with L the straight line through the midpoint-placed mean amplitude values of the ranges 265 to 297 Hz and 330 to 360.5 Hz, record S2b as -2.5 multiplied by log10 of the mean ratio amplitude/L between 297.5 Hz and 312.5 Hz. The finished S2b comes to 0.13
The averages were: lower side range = 129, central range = 102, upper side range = 91.4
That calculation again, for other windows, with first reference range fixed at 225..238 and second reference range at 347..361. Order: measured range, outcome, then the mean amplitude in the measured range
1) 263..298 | -0.21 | 128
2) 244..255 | -0.07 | 117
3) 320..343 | 0.15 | 85.8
